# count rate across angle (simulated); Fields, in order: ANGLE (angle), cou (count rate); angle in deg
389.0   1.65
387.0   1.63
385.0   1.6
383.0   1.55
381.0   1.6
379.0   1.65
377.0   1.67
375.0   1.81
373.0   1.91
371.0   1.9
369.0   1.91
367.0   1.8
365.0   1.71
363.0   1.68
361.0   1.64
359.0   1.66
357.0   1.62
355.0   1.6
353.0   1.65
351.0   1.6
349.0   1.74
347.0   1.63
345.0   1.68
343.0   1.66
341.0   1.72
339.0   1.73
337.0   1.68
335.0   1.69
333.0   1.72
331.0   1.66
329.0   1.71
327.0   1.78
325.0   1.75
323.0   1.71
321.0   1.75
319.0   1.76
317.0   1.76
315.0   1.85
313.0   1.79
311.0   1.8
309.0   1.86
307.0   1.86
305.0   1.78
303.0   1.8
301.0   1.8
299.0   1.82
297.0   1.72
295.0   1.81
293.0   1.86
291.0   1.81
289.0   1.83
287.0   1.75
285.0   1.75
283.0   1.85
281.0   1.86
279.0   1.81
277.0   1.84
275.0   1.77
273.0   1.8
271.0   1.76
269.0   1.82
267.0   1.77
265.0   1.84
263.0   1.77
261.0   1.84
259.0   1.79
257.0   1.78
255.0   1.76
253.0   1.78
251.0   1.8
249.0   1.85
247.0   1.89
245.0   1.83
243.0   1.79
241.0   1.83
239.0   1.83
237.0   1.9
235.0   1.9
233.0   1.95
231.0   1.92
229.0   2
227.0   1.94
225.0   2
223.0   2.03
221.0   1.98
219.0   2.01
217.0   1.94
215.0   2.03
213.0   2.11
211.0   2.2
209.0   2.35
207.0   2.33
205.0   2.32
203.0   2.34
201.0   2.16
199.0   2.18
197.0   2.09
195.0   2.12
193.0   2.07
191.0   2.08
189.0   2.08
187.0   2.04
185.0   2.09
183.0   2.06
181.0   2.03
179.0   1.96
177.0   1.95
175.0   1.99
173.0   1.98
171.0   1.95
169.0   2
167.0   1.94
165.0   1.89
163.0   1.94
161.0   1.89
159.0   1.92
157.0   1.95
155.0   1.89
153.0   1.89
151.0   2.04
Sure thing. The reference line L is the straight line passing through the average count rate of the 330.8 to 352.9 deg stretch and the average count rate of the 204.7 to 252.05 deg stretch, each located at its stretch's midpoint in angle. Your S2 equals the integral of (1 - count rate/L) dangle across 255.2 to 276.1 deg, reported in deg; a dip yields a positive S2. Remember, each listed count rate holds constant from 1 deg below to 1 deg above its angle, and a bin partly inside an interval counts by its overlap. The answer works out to 1.0 deg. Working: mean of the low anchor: 1.98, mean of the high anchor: 1.68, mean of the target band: 1.79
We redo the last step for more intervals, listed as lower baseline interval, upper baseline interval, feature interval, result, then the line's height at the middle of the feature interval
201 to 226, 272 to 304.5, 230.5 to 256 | 2.0 deg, 2.01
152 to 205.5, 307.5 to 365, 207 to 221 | -1.1 deg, 1.96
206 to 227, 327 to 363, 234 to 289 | 3.7 deg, 1.94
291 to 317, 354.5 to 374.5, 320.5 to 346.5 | 1.0 deg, 1.78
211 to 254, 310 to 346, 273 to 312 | -0.1 deg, 1.8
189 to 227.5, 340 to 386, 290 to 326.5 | 1.0 deg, 1.85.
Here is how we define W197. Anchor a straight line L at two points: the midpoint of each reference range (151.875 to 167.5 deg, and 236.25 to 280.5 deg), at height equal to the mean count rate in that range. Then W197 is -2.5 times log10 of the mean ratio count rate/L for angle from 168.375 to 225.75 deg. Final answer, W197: -0.12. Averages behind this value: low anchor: 1.91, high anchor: 1.81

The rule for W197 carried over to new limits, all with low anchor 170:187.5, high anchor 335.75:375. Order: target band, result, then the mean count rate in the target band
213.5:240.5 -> -0.02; 1.96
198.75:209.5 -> -0.16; 2.28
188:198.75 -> -0.06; 2.09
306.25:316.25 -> -0.03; 1.83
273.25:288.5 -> 0.02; 1.8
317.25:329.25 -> 0.01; 1.75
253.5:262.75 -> 0.05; 1.79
